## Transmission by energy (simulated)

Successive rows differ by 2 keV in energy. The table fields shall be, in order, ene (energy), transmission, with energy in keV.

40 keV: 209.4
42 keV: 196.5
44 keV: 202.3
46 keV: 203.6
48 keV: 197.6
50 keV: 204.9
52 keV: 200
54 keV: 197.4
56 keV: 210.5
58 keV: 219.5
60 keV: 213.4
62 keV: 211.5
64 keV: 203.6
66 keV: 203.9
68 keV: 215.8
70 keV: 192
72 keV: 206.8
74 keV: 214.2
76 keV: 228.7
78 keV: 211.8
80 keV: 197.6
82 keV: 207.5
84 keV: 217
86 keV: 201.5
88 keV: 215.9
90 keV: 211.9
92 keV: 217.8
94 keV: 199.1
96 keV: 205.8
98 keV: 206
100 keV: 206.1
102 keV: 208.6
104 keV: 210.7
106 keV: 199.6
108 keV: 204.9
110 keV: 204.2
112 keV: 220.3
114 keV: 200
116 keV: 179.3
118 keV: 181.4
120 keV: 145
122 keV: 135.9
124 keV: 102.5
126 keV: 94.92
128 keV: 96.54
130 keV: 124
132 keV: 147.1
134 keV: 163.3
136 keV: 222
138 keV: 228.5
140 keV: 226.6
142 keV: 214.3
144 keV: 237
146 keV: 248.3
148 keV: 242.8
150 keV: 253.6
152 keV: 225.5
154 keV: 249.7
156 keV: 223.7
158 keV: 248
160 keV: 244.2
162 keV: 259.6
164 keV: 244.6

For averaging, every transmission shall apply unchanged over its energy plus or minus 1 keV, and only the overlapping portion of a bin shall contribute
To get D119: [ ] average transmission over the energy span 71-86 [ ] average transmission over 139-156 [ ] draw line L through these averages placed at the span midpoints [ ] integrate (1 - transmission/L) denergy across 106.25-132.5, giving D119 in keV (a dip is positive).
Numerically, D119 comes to 7.9 keV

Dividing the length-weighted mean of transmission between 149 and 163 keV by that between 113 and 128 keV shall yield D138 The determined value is 1.7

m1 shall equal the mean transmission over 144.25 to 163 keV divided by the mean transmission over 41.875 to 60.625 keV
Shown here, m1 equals 1.19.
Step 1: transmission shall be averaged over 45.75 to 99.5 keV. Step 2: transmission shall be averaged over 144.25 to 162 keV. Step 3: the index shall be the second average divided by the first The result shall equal 1.17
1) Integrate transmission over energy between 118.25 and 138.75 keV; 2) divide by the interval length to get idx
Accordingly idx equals 146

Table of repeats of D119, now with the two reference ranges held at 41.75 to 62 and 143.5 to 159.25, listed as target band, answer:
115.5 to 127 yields 4.6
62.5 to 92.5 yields 0.7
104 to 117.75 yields 1.6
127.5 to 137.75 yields 3.3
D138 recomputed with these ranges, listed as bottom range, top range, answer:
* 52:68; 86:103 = 1.00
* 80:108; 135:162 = 1.14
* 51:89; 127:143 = 0.85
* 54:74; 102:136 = 0.80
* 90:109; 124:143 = 0.80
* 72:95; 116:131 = 0.61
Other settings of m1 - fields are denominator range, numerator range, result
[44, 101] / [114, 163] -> 0.94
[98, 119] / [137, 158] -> 1.17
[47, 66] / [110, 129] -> 0.74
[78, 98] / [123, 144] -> 0.79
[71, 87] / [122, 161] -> 0.94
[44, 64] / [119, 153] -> 0.89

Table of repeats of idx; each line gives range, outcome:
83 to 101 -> 209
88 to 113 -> 208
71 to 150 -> 195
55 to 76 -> 210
